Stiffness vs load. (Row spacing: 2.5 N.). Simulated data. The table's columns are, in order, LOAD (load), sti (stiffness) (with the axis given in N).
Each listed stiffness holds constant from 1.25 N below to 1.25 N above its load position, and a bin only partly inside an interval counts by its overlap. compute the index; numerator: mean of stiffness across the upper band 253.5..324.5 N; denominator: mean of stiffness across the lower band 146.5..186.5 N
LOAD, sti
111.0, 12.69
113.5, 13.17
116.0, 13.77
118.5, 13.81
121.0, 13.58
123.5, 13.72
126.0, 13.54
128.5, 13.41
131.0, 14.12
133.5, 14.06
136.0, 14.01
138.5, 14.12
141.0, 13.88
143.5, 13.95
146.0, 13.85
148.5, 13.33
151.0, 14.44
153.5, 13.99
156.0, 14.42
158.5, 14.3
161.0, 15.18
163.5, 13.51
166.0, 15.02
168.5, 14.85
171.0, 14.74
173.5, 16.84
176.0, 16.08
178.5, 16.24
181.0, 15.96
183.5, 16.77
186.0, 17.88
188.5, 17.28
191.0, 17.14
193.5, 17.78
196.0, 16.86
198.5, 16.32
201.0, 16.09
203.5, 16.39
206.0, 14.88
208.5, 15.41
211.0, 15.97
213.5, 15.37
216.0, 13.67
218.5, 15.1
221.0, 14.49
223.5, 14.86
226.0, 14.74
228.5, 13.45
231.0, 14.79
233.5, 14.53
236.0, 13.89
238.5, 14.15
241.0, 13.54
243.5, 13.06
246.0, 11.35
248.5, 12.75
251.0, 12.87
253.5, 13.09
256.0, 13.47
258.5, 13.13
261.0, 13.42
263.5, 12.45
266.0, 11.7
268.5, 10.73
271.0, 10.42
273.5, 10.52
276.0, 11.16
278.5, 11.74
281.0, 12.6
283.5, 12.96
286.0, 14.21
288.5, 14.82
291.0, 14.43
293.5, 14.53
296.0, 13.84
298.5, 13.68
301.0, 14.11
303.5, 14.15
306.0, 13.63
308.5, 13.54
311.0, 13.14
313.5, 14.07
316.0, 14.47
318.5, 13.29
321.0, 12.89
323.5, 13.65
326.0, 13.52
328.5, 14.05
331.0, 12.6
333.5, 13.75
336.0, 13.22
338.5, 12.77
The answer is 0.86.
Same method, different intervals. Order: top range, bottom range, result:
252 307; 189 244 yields 0.85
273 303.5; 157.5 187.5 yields 0.85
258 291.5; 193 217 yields 0.78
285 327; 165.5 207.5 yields 0.85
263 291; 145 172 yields 0.85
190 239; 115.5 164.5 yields 1.10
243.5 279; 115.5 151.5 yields 0.87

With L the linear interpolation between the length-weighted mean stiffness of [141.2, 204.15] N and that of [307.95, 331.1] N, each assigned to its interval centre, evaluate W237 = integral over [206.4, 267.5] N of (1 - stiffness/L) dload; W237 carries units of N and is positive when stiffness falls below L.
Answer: 3.7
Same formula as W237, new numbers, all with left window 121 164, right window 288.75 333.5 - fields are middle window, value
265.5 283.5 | 3.2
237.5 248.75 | 0.7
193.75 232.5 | -3.9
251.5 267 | 1.1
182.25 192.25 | -2.4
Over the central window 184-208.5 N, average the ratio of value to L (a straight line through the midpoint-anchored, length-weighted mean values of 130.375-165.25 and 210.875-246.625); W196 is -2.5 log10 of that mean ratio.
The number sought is -0.18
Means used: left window 14.1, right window 14.2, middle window 16.7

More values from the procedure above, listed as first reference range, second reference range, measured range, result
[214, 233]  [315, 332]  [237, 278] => 0.147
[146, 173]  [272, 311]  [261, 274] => 0.183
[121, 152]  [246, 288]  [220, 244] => -0.116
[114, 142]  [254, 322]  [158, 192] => -0.168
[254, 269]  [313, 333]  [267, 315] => 0.000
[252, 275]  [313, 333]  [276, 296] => -0.068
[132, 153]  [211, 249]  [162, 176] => -0.082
